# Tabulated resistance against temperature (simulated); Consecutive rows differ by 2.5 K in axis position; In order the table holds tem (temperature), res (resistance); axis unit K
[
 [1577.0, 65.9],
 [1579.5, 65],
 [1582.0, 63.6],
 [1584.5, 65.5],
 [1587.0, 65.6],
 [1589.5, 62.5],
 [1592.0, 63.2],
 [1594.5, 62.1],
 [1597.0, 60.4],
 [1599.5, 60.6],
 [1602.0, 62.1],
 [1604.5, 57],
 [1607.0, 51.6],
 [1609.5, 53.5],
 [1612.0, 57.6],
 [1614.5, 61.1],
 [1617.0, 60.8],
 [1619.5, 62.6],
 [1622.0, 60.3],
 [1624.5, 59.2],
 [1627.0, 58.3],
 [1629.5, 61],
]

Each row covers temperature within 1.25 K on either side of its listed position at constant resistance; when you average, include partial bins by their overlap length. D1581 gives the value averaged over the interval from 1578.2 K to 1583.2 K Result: 64.3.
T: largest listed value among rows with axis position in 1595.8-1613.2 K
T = 62.1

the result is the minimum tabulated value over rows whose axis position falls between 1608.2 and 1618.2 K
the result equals 53.5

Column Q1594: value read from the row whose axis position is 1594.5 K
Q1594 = 62.1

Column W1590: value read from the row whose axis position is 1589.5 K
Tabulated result 62.5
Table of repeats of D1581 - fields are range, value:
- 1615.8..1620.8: 61.7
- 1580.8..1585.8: 64.6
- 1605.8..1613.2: 54.2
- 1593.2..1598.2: 61.3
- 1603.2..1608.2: 54.4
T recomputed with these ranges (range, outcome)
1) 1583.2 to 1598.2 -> 65.6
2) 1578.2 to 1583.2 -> 65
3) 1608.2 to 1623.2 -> 62.6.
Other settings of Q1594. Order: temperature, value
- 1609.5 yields 53.5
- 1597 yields 60.4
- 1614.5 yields 61.1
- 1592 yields 63.2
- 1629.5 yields 61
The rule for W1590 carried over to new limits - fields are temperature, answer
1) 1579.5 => 65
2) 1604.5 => 57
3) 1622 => 60.3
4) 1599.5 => 60.6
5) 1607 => 51.6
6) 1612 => 57.6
